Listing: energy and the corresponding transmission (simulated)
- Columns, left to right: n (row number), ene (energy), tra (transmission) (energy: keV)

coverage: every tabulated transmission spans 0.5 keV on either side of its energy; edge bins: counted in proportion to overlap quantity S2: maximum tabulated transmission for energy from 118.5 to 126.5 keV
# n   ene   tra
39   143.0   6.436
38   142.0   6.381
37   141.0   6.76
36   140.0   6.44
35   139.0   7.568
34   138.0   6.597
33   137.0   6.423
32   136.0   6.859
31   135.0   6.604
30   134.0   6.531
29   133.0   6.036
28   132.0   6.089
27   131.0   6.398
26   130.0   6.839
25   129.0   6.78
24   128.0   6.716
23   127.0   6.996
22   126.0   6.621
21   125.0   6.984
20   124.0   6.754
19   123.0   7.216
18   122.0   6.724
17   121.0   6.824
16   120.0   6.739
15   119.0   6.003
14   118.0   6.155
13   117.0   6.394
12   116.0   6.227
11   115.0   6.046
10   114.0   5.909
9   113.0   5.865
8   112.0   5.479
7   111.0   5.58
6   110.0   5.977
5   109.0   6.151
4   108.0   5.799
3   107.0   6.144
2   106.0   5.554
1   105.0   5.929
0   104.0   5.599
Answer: 7.216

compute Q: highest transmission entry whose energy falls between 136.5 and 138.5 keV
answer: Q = 6.597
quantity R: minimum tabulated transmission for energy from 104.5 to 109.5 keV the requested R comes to 5.554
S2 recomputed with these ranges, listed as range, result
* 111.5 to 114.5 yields 5.909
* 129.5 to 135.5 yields 6.839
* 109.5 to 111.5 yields 5.977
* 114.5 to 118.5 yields 6.394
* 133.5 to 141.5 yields 7.568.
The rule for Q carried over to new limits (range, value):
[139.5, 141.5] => 6.76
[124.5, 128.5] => 6.996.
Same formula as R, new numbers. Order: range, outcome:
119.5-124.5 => 6.724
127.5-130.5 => 6.716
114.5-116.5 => 6.046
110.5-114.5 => 5.479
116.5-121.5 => 6.003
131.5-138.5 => 6.036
